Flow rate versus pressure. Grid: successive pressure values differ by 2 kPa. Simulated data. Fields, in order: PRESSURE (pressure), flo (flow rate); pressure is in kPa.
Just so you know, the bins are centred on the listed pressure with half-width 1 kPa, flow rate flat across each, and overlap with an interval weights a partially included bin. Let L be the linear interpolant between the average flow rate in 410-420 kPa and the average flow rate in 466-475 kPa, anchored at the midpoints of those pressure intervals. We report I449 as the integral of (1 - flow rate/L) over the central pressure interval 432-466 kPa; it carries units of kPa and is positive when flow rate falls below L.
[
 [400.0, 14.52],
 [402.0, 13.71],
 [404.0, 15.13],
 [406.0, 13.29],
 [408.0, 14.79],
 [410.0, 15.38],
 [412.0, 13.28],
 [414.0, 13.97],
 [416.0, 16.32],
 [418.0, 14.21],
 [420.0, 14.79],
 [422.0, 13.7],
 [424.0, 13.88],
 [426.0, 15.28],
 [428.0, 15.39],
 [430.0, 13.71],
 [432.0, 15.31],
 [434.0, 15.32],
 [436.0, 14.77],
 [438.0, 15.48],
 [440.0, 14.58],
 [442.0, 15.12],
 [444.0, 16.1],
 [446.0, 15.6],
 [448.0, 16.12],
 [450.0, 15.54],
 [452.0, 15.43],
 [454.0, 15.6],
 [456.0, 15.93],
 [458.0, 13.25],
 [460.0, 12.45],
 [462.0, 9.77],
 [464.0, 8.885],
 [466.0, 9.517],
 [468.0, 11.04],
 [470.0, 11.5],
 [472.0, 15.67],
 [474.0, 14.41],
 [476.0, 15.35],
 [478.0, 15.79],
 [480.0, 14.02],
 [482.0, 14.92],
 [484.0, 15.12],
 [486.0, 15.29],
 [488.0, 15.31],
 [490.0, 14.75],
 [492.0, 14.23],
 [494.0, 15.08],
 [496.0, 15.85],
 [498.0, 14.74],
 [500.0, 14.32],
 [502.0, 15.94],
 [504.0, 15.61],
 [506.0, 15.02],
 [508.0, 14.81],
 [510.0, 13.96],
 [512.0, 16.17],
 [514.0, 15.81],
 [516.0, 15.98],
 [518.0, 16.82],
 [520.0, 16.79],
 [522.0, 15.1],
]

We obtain -1.9 kPa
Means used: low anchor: 14.6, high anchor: 12.8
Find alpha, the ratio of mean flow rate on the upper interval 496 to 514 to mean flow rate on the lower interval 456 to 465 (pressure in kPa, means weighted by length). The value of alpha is 1.30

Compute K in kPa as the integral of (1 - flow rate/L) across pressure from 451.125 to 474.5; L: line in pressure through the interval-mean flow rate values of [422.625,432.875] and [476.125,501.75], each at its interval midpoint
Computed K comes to 3.3 kPa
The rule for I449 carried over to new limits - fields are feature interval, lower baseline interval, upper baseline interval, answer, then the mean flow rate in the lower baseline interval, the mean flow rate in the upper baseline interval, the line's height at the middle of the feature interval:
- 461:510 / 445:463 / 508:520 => 3.6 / 14.4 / 15.8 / 15.1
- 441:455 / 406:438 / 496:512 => -0.8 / 14.7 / 15.1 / 14.8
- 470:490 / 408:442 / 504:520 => 0.5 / 14.7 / 15.6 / 15.3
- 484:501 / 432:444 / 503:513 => 0.2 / 15.2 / 15.1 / 15.1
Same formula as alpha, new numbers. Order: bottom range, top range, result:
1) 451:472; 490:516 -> 1.21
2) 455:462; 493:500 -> 1.14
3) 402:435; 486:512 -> 1.03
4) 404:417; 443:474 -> 0.93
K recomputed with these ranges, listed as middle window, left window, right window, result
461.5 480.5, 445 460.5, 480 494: 3.0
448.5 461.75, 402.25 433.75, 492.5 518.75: 0.4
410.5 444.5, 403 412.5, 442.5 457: 0.6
